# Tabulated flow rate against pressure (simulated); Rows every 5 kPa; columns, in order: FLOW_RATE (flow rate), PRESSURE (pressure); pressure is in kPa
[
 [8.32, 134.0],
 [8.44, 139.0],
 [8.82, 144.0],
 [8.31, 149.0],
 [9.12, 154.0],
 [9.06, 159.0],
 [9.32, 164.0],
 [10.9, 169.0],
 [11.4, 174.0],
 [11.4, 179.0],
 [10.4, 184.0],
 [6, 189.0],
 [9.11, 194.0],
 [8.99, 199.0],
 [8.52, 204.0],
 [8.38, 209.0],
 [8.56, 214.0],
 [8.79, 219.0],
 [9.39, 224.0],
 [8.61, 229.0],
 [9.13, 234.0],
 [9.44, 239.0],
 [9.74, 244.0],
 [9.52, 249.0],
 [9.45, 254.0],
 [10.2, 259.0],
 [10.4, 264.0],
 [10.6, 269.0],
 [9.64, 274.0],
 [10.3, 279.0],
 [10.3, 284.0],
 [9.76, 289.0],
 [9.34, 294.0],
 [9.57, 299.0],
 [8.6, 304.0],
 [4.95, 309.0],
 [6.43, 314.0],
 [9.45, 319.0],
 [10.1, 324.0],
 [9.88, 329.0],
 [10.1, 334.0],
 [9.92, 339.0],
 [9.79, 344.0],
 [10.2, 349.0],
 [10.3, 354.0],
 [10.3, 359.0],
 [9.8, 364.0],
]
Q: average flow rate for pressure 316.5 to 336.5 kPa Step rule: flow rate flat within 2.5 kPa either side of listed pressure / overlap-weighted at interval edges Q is 9.88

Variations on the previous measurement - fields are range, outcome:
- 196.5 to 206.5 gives 8.75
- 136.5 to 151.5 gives 8.52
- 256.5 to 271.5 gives 10.4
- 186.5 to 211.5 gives 8.2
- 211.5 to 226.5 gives 8.91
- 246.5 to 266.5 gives 9.89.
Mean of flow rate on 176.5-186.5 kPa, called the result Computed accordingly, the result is 10.9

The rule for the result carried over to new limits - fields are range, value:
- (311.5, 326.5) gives 8.66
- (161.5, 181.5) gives 10.8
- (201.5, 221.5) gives 8.56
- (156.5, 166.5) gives 9.19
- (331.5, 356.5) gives 10.1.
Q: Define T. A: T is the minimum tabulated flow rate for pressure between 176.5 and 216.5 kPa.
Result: 6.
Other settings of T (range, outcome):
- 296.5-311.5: 4.95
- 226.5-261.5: 8.61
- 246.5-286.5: 9.45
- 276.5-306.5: 8.6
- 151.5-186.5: 9.06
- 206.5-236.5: 8.38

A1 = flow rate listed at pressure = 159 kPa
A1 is 9.06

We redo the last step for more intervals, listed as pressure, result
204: 8.52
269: 10.6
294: 9.34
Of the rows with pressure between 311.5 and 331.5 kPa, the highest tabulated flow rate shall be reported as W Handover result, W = 10.1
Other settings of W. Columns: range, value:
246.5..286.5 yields 10.6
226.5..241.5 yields 9.44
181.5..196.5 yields 10.4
